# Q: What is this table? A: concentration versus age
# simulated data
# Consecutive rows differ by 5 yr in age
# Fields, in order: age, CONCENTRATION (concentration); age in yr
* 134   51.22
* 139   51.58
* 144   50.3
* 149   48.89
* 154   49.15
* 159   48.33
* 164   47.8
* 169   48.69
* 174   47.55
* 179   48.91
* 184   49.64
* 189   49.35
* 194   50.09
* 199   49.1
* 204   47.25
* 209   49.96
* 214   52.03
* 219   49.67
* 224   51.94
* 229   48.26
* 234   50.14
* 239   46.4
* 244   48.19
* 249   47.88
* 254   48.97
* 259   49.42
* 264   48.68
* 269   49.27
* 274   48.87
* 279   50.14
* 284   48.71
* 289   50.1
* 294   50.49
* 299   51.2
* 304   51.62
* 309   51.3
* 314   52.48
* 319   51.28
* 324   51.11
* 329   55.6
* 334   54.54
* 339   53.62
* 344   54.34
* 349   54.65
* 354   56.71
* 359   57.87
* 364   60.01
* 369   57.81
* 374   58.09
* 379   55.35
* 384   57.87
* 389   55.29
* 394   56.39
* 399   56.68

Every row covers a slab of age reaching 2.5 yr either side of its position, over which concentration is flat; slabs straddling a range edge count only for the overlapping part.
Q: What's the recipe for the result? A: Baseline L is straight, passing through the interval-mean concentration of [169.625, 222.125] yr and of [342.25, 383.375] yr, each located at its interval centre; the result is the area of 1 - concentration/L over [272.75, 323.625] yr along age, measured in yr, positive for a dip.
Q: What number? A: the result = 3.1 yr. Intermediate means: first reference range 49.4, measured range 50.7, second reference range 56.9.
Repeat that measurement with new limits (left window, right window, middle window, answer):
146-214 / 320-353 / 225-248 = 1.0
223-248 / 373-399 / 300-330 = 0.5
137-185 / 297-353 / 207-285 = 2.7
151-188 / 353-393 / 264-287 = 1.7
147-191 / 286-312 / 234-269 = 1.2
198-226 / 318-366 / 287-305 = 0.8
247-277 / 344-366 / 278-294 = 0.4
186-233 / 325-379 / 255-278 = 1.4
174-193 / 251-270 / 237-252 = 0.5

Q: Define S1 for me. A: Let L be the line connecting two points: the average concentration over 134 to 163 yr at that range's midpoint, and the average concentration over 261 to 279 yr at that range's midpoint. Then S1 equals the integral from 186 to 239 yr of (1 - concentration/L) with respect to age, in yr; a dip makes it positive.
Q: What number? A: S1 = -0.2 yr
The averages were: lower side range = 49.7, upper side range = 49.1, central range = 49.6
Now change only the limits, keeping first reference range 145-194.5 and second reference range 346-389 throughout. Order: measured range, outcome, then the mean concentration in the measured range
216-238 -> 0.6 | 49.8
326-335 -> 0.1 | 54.9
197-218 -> 0.3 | 49.6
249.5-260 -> 0.7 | 48.9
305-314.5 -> 0.5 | 51.7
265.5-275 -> 0.7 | 49.1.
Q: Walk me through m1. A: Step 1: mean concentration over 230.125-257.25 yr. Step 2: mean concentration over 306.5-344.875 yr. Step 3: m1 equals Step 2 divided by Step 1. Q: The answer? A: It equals 1.10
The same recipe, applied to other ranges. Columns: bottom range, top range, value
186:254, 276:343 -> 1.05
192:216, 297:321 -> 1.04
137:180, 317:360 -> 1.11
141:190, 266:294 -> 1.01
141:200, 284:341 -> 1.06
